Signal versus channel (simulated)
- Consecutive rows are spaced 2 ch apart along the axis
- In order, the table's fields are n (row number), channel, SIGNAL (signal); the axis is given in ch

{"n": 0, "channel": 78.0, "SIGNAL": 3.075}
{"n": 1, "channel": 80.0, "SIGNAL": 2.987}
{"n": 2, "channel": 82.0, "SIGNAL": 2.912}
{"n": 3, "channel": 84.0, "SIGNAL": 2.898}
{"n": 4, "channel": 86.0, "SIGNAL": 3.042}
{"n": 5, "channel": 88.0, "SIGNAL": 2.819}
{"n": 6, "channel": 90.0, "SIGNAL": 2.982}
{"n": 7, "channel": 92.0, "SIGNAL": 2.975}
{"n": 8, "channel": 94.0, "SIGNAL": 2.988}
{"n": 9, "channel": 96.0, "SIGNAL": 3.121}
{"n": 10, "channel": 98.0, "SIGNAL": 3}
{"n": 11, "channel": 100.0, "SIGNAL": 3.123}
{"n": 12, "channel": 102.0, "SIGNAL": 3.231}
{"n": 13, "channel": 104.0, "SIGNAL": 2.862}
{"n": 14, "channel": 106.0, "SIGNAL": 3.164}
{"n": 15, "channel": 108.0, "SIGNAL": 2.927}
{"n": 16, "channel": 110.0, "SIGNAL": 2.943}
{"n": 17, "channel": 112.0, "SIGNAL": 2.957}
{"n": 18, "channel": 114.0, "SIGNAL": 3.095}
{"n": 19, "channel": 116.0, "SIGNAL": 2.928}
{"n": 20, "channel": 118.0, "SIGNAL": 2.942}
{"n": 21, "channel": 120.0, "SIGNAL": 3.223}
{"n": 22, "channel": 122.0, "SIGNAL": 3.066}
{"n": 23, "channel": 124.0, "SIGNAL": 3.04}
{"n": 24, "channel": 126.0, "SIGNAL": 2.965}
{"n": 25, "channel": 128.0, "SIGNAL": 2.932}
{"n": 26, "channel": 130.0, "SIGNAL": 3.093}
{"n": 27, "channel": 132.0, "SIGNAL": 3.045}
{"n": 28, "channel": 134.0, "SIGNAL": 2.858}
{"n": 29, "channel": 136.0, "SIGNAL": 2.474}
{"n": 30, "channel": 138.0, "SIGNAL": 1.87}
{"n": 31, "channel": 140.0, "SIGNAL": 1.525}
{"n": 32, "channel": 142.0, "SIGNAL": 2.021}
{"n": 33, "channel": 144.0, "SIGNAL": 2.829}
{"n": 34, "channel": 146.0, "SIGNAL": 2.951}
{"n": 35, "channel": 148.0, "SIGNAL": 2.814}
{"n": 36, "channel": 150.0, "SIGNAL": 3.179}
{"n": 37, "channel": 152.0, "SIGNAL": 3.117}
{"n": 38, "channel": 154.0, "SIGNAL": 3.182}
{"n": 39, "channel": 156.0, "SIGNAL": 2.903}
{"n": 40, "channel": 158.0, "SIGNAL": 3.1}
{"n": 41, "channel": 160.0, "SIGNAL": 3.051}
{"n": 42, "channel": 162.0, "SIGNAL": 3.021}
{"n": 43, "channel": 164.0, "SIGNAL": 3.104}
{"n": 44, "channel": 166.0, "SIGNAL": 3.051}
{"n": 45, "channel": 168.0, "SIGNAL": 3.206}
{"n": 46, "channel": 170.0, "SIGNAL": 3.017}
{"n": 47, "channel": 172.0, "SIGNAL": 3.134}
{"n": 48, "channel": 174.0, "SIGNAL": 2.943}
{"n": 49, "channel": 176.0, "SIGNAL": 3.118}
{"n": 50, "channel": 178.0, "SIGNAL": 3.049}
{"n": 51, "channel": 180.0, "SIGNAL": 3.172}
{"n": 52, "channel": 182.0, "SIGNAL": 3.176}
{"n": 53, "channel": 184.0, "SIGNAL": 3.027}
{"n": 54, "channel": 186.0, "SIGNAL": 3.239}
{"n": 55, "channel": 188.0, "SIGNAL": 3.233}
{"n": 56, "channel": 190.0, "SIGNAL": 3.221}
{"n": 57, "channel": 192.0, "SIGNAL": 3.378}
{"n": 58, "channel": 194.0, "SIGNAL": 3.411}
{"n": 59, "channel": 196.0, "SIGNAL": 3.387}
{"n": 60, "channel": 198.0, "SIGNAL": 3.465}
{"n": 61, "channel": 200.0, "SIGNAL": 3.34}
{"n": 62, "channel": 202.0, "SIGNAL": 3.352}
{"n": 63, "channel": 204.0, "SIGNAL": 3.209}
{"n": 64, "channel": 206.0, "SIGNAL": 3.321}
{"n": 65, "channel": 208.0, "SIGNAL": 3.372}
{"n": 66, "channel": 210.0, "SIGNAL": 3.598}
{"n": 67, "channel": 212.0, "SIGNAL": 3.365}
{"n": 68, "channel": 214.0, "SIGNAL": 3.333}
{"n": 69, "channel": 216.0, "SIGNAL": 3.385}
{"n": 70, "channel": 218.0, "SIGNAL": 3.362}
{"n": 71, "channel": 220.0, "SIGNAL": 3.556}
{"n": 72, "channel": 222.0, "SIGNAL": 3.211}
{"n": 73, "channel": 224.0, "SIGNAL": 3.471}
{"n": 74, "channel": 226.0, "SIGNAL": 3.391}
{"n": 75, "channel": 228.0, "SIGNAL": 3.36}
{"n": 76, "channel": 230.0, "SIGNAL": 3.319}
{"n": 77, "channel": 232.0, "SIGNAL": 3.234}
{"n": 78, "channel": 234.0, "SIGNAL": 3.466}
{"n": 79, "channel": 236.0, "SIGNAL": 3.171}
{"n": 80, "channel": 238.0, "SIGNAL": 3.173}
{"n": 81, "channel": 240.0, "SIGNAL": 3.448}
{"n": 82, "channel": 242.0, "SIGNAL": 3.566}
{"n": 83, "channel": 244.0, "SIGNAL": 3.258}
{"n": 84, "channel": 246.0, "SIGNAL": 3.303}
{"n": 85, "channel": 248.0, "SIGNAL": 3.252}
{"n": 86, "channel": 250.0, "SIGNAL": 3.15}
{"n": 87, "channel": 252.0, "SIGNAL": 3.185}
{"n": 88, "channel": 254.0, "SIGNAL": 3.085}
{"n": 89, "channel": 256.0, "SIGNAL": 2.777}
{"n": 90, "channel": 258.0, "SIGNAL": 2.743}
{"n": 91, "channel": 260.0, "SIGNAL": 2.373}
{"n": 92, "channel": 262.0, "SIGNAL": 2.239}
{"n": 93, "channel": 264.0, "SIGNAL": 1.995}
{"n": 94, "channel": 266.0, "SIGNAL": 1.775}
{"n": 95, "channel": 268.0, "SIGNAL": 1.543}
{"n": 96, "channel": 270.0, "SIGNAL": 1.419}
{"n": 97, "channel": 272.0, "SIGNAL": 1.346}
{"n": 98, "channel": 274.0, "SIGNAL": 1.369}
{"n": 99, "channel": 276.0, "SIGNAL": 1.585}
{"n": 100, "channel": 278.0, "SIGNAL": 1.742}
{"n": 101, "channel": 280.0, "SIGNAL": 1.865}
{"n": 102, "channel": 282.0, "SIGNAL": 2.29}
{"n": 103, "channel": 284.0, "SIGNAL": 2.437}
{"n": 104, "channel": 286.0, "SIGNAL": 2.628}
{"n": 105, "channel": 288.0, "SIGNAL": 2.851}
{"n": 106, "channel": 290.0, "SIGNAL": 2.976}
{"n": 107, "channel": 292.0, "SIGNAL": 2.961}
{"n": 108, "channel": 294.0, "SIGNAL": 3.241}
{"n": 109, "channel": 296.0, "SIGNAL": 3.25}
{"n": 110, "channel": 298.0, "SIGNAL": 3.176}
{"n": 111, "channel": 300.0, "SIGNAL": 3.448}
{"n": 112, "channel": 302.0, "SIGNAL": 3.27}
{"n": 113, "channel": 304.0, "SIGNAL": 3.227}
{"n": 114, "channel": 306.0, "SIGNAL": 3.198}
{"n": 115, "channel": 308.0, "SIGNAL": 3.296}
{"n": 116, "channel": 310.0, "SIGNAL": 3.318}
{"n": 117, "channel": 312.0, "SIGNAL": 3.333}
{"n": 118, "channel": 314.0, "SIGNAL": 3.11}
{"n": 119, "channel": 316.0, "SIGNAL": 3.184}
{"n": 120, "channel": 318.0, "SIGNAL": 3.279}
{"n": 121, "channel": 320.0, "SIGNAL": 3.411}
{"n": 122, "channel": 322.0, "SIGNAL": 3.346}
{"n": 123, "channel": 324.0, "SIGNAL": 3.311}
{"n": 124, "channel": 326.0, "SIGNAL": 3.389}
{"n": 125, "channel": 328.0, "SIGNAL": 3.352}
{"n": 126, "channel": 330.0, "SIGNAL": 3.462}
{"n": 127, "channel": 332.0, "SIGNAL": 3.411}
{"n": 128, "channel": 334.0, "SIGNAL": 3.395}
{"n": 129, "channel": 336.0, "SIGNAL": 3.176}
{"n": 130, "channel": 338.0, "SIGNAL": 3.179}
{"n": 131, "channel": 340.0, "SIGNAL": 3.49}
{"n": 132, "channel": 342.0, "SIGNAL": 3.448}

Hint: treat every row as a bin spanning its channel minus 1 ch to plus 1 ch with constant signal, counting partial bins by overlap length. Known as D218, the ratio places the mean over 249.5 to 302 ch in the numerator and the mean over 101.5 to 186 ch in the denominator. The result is 0.83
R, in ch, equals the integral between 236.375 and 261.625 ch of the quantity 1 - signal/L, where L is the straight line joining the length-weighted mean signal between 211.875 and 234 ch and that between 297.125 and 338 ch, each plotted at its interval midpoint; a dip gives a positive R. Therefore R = 2.0 ch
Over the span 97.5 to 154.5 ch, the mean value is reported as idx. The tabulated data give 2.87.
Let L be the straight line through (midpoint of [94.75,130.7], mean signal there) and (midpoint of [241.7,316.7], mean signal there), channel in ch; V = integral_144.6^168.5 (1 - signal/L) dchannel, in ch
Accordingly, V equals -0.9 ch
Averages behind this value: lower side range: 3.03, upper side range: 2.69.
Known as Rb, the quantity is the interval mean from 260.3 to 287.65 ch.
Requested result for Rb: 1.9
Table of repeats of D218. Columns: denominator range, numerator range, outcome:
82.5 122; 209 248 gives 1.12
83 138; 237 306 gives 0.89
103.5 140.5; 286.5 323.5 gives 1.12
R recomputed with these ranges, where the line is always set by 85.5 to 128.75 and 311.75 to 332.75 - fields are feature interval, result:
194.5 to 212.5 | -1.3 ch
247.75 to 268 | 4.1 ch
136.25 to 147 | 2.8 ch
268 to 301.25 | 9.0 ch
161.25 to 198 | -0.6 ch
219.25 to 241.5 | -1.1 ch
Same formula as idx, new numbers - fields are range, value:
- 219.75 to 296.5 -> 2.73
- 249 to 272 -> 2.34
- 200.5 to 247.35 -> 3.36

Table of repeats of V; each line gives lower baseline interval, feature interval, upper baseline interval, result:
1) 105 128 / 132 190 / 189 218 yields 5.2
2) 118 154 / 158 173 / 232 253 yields -0.8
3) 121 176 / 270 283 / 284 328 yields 6.0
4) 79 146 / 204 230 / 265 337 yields -5.0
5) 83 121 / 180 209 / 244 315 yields -4.8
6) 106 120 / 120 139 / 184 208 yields 1.4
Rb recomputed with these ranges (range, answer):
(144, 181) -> 3.06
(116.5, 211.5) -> 3.04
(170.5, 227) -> 3.29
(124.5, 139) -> 2.76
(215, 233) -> 3.37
